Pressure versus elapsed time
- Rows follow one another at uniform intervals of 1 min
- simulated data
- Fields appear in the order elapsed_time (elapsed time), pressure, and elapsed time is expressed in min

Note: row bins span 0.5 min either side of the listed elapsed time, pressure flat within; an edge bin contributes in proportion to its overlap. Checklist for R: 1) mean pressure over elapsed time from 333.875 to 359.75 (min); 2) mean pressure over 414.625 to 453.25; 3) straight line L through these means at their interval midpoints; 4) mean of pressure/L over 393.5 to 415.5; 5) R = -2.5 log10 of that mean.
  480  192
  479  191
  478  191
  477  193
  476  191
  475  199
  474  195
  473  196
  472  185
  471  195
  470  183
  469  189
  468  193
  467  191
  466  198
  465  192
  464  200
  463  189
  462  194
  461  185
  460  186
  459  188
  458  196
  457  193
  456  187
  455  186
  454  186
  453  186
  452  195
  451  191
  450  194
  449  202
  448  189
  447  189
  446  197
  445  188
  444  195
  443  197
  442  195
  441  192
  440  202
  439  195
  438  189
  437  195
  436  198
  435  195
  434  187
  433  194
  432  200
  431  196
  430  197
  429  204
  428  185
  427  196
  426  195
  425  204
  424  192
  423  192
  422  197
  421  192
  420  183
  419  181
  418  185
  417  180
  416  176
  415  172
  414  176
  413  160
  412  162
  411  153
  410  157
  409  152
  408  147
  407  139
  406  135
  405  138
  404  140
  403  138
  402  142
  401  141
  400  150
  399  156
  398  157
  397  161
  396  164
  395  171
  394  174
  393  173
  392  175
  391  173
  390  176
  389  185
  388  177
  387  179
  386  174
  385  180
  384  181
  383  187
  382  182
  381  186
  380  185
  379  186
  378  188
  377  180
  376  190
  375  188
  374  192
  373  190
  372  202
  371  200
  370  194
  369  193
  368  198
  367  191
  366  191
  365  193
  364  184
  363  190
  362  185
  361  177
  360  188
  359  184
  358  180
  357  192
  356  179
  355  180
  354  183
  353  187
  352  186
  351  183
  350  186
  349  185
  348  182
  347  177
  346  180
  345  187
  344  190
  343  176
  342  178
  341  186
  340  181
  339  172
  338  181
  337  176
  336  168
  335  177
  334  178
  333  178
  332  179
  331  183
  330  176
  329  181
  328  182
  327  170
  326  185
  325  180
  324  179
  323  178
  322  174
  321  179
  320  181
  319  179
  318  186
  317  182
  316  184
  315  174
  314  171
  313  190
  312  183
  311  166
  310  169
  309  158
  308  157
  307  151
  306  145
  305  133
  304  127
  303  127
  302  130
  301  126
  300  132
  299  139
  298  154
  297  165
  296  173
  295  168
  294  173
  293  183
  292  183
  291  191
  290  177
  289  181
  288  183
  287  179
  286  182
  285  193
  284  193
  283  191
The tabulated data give 0.22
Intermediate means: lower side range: 181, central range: 154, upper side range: 192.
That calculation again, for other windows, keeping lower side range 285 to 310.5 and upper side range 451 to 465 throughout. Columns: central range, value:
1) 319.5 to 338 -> -0.08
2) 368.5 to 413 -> 0.04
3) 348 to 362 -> -0.08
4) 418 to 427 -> -0.05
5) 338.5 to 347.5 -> -0.08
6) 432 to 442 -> -0.05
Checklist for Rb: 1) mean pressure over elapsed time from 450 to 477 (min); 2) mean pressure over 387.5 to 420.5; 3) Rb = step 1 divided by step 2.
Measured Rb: 1.2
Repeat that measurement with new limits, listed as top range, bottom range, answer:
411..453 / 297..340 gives 1.13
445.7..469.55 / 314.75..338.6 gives 1.07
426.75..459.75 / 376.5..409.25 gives 1.16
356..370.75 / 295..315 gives 1.23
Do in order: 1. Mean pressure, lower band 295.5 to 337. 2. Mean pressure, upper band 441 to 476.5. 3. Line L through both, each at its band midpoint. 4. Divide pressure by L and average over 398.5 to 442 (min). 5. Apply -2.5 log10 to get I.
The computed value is 0.056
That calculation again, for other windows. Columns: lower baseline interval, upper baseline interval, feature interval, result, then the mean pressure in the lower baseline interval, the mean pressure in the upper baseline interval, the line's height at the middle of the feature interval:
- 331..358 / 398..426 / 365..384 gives -0.096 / 181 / 165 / 174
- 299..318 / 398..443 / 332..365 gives -0.117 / 156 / 176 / 163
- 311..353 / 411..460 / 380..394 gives 0.036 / 180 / 190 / 185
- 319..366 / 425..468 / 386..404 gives 0.145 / 181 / 193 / 187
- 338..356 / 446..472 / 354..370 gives -0.022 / 182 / 191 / 183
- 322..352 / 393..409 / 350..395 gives -0.132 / 180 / 151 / 164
